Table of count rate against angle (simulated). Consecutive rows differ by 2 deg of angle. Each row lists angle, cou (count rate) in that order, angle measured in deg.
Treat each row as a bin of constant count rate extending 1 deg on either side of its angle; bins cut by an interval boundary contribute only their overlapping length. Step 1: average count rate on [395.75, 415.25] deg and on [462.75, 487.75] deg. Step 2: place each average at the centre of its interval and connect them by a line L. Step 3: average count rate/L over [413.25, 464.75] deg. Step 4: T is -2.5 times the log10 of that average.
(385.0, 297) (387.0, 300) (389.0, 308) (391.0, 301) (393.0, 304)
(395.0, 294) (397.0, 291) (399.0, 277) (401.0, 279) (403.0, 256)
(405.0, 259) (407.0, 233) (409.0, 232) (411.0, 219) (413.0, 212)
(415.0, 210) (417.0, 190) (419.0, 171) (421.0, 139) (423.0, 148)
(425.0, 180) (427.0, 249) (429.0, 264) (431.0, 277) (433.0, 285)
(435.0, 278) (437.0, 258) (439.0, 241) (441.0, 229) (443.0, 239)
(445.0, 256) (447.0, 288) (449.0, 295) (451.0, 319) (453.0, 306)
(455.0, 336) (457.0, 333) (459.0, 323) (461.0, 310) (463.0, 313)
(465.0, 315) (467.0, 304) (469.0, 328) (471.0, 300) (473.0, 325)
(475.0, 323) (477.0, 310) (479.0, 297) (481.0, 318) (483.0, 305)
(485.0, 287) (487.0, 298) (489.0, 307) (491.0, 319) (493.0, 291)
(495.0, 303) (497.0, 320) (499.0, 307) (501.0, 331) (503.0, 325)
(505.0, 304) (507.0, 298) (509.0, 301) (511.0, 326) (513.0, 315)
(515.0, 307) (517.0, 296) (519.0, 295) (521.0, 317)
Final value 0.09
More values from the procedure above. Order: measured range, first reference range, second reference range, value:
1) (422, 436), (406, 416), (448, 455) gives 0.10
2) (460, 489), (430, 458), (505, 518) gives -0.06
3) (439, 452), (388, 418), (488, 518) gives 0.05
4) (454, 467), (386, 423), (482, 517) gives -0.14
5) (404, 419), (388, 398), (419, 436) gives 0.19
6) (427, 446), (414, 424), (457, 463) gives -0.12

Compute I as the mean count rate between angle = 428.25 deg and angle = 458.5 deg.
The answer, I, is 281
